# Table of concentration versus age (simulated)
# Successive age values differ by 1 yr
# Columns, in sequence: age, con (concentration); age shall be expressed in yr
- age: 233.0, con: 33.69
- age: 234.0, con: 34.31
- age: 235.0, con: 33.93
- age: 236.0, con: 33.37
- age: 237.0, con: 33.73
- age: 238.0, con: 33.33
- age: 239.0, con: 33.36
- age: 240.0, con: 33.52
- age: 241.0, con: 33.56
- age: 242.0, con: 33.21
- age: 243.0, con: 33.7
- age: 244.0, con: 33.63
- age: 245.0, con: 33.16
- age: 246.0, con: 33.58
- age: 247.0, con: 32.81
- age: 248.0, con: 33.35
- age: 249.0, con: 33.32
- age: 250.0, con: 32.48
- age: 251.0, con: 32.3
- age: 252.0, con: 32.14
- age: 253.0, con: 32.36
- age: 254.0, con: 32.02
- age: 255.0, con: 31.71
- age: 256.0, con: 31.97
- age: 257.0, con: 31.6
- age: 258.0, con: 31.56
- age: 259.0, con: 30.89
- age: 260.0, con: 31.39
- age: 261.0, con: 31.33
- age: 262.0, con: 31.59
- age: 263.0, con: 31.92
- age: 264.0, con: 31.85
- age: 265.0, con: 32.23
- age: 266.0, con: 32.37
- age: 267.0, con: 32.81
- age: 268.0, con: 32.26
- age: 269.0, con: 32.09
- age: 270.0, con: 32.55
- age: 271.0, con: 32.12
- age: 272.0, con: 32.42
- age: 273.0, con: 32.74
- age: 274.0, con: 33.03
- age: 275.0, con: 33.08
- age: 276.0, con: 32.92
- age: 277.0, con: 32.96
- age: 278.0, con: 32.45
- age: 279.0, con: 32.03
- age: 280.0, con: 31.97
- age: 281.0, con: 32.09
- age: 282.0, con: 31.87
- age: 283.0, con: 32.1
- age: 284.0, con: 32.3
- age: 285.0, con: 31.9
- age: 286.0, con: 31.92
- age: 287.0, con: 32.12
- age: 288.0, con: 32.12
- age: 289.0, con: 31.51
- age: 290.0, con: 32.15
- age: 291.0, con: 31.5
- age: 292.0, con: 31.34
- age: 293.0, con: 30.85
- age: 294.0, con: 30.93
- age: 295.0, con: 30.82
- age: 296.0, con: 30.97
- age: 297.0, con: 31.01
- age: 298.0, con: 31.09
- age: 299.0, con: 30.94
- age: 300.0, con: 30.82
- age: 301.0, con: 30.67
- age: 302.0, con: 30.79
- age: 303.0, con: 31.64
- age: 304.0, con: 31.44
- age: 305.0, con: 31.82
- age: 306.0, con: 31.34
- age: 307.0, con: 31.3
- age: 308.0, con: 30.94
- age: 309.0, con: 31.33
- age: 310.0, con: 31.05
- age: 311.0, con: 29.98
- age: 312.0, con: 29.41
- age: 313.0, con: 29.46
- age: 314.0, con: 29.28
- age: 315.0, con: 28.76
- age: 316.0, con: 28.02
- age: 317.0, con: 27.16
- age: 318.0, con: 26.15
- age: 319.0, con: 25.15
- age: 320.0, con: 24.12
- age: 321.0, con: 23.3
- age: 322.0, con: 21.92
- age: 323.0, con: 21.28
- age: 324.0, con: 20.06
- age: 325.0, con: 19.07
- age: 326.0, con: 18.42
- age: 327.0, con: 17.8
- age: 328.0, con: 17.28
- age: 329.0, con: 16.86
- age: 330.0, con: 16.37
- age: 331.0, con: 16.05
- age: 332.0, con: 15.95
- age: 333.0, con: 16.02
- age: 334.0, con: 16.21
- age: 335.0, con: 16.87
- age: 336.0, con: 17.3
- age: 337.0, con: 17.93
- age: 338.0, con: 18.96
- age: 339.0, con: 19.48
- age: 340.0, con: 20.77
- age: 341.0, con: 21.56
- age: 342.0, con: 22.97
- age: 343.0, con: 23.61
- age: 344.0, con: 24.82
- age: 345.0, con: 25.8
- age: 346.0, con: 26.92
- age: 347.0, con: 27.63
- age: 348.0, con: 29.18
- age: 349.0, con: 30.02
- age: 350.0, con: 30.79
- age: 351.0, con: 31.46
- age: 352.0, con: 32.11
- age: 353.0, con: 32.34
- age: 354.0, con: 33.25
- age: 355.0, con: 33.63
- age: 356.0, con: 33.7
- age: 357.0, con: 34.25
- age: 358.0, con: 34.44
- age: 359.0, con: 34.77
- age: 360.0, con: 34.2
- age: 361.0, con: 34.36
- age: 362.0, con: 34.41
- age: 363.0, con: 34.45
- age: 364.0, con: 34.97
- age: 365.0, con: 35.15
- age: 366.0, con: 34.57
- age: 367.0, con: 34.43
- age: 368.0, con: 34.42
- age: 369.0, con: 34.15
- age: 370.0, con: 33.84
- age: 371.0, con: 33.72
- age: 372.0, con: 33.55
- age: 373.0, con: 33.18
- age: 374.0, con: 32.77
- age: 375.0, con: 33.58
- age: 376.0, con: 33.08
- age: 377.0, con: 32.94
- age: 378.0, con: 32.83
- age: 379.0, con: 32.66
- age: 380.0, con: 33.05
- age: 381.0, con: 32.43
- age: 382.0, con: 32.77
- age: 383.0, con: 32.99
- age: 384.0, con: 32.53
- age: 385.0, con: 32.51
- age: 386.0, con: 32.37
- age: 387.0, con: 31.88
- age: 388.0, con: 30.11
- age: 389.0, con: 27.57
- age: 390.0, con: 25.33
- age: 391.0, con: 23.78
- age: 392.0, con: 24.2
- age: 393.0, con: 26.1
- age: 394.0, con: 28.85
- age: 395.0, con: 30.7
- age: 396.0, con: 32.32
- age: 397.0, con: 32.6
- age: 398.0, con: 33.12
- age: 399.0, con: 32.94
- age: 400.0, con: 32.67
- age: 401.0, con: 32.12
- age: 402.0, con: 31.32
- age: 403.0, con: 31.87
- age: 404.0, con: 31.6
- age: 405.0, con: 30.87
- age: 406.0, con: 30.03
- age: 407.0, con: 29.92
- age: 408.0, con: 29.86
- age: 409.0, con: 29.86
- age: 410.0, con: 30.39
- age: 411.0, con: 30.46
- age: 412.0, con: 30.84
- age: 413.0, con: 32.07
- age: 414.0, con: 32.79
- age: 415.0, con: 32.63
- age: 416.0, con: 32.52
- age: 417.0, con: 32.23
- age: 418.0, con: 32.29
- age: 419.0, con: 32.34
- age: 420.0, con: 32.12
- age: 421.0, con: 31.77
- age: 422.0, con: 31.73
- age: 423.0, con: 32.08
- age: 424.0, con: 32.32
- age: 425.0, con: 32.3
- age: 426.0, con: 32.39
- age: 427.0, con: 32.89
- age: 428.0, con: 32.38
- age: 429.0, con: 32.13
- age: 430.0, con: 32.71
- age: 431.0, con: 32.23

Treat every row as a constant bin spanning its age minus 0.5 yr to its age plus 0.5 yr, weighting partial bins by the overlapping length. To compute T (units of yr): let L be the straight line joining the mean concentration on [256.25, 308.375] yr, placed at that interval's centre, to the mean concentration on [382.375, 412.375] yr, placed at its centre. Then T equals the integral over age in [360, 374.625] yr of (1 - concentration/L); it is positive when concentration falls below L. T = -1.6 yr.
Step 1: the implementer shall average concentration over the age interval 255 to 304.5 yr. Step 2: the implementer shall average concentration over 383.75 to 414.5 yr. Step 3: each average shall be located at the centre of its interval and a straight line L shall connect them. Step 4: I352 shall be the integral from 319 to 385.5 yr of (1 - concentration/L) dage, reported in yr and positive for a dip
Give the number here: 6.9 yr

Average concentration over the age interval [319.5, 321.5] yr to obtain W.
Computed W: 23.7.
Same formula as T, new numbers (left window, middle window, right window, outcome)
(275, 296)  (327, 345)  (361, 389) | 7.6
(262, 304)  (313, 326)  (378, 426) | 2.9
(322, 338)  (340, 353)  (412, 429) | -4.3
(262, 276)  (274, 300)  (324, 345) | -2.9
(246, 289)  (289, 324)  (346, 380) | 3.5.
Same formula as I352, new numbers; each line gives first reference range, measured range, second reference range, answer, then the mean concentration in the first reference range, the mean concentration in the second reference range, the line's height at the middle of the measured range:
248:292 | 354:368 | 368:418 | -1.2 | 32.1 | 31.4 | 31.6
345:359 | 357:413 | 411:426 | -0.4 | 31.4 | 32.1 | 31.8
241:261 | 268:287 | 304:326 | -1.3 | 32.5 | 27.1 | 30.2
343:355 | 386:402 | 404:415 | 0.4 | 29.4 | 30.8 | 30.5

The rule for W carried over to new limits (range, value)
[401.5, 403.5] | 31.6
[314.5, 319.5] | 27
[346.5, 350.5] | 29.4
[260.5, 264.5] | 31.7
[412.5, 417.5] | 32.4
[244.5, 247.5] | 33.2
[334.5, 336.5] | 17.1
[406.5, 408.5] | 29.9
